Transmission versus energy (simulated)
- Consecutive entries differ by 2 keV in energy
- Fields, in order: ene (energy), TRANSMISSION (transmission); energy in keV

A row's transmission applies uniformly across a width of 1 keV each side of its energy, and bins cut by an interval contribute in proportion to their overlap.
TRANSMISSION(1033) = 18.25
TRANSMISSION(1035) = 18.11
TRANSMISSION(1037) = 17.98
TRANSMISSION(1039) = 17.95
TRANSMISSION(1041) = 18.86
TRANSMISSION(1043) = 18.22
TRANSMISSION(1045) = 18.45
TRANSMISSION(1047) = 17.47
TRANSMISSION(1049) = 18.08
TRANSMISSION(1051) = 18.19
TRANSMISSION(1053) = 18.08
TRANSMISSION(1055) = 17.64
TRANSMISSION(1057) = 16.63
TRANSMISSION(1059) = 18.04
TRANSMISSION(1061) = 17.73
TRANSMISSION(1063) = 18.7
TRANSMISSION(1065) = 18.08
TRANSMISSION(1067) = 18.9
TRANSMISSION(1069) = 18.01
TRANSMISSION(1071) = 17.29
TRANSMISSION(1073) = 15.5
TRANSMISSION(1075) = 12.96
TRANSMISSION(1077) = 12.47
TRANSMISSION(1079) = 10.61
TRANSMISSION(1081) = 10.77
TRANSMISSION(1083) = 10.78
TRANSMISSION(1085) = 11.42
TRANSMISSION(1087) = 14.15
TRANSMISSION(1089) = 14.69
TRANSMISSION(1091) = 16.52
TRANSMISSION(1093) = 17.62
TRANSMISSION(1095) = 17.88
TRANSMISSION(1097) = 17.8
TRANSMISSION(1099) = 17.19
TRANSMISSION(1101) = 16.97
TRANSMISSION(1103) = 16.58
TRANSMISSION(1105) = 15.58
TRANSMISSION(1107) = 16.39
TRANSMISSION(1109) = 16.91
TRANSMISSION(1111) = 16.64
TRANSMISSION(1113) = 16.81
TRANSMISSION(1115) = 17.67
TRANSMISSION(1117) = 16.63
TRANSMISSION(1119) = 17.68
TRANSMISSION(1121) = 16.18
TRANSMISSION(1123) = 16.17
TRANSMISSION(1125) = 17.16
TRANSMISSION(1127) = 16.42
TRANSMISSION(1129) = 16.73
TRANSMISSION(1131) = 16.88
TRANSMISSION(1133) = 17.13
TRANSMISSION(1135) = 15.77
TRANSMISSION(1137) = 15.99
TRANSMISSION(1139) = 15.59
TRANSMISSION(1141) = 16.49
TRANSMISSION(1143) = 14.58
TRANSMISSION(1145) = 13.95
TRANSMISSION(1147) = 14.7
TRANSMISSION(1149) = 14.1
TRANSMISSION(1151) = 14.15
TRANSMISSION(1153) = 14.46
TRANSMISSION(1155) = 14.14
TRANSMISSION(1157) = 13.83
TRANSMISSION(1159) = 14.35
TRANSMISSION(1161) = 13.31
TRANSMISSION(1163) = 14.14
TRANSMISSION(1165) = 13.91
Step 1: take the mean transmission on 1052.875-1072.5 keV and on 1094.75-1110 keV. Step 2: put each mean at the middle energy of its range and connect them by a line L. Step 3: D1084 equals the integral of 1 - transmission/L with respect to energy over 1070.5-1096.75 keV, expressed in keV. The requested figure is 4.9 keV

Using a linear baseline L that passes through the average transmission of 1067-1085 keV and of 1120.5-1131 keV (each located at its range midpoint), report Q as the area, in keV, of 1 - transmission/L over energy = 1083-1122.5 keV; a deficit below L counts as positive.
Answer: -2.5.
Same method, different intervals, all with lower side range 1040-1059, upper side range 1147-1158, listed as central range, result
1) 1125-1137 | -1.29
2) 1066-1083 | 2.73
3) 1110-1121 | -1.04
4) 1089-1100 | -0.57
